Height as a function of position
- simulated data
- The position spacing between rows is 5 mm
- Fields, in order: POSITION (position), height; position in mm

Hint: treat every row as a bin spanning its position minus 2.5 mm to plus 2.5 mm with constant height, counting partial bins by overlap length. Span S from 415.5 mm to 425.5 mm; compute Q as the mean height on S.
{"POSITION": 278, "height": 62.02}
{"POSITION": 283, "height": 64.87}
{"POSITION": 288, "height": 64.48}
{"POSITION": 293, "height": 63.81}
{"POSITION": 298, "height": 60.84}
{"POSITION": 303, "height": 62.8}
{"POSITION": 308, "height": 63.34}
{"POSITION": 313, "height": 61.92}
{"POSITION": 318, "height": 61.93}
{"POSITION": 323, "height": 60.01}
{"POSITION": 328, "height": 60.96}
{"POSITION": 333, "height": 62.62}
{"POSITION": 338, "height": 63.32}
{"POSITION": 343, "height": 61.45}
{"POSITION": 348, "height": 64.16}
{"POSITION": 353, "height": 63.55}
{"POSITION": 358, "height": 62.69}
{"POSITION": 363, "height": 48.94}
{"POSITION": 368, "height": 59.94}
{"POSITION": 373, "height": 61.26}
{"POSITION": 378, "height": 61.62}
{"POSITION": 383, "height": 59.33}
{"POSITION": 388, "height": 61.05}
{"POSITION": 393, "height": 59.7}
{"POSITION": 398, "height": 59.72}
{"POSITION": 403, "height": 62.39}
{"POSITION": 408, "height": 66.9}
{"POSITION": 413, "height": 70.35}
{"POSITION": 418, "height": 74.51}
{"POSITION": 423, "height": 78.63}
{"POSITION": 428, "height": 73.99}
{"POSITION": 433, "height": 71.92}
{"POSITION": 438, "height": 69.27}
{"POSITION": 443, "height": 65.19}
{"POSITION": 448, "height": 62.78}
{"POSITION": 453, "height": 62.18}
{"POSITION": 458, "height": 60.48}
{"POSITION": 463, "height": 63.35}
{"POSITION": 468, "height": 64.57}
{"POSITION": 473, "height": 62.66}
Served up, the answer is 76.6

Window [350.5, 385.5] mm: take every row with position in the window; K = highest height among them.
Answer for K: 63.55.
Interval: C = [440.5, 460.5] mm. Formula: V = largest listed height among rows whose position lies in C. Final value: 65.19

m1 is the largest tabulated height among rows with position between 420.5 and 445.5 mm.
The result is 78.63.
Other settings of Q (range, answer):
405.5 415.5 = 68.6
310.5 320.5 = 61.9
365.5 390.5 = 60.6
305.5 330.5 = 61.6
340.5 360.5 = 63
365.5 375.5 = 60.6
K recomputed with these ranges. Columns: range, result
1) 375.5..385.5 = 61.62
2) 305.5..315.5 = 63.34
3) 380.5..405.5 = 62.39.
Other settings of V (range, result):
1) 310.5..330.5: 61.93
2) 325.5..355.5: 64.16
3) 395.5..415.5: 70.35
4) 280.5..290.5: 64.87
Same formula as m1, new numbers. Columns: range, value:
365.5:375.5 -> 61.26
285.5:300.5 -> 64.48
